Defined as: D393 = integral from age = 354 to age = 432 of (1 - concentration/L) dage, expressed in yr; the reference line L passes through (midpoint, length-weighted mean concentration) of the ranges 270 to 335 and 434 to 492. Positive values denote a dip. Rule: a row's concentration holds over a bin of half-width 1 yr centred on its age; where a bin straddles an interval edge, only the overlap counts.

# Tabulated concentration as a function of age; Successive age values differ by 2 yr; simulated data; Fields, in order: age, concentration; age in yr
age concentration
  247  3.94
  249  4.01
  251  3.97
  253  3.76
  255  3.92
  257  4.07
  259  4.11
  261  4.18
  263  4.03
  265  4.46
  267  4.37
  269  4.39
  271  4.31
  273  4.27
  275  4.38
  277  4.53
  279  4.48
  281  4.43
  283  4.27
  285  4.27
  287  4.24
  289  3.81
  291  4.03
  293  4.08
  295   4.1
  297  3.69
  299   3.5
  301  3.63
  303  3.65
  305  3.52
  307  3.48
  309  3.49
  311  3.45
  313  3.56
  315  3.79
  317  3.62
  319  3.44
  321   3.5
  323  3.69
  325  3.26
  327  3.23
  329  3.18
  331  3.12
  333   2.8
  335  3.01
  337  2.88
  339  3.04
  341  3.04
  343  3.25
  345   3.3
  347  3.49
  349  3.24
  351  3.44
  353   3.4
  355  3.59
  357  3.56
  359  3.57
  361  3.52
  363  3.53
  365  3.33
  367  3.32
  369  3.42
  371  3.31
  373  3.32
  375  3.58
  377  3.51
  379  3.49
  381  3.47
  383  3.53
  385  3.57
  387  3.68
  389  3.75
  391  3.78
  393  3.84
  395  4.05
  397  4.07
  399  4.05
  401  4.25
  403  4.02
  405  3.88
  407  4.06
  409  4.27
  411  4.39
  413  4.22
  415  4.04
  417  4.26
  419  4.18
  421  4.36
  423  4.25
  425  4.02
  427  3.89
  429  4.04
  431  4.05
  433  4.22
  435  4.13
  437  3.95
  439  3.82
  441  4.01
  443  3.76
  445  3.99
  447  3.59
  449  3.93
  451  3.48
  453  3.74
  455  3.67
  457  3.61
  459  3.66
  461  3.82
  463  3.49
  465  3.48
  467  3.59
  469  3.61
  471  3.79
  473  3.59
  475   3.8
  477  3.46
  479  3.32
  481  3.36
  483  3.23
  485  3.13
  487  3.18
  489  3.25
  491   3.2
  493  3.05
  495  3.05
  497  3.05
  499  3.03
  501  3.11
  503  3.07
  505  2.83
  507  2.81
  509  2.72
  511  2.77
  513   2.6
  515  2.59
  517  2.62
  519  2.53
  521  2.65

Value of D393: -3.1 yr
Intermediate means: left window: 3.76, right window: 3.61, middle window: 3.82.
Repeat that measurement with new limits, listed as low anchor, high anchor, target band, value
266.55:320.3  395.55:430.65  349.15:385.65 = 5.36 yr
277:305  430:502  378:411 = -1.16 yr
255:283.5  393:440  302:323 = 3.37 yr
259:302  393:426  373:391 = 2.49 yr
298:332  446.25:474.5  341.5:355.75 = 0.59 yr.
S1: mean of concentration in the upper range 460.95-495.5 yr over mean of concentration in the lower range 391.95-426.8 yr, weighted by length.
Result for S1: 0.8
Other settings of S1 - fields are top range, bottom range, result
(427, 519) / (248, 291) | 0.82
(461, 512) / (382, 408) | 0.84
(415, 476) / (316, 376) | 1.16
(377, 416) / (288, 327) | 1.07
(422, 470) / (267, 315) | 0.96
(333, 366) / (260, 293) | 0.77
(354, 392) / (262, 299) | 0.84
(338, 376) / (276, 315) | 0.87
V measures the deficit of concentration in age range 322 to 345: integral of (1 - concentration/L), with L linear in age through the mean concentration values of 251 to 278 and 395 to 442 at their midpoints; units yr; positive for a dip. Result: 5.6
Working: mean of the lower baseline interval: 4.2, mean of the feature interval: 3.14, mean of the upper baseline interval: 4.1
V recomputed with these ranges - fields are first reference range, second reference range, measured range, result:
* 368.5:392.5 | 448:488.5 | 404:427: -4.02 yr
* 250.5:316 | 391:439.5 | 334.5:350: 3.39 yr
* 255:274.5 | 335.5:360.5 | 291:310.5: 0.72 yr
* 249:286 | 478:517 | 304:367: 8.16 yr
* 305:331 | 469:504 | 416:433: -3.99 yr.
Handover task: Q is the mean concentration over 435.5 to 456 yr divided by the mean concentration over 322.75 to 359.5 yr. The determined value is 1.17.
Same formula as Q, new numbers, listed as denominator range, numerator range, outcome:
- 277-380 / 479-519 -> 0.84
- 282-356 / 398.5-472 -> 1.12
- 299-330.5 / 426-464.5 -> 1.10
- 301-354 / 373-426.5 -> 1.18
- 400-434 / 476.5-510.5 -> 0.75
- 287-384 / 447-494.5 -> 1.01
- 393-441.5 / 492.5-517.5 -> 0.70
